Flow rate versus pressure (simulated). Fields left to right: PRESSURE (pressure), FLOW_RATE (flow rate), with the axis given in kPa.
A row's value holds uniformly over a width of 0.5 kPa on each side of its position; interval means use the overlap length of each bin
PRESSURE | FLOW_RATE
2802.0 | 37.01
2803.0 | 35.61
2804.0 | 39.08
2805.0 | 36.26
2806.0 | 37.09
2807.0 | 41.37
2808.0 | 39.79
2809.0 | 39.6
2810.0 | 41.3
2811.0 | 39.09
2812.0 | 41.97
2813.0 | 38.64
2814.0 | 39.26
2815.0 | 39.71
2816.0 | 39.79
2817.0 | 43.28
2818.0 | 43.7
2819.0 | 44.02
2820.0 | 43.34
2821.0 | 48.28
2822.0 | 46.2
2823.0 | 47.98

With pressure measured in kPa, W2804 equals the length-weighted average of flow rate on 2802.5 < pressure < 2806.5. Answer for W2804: 37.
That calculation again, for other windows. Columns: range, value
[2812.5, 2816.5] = 39.3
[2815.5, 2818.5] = 42.3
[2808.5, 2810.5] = 40.5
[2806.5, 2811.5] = 40.2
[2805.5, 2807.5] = 39.2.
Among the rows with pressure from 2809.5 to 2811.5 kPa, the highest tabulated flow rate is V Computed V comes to 41.3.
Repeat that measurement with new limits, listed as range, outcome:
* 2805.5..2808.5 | 41.37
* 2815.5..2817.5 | 43.28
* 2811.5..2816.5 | 41.97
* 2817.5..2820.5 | 44.02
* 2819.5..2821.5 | 48.28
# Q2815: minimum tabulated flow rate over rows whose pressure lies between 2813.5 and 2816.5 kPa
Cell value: 39.26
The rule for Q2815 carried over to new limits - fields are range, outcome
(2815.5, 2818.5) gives 39.79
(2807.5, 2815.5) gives 38.64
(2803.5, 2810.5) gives 36.26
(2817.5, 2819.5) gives 43.7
